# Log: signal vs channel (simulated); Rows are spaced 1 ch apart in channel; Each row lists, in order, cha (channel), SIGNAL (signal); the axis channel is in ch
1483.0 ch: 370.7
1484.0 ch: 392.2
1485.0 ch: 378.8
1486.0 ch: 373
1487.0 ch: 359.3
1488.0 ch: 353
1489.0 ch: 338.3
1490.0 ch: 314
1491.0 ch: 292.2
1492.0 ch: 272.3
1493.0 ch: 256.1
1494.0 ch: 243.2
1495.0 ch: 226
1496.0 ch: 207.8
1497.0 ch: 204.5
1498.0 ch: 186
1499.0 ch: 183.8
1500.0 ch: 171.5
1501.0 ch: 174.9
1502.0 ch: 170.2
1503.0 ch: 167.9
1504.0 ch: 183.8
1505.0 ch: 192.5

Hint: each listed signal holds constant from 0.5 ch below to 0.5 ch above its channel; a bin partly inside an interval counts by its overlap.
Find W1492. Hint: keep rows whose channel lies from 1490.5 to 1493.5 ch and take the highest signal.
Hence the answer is 292.2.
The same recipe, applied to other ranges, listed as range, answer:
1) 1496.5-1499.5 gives 204.5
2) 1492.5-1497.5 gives 256.1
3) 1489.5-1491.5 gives 314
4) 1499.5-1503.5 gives 174.9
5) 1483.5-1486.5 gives 392.2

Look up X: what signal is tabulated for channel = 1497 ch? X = 204.5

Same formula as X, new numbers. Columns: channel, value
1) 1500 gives 171.5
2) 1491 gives 292.2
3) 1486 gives 373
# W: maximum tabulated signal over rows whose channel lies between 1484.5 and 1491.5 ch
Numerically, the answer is 378.8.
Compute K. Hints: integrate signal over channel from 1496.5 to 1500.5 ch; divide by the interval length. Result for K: 186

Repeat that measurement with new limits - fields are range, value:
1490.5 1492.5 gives 282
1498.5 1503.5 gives 174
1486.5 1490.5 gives 341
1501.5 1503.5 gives 169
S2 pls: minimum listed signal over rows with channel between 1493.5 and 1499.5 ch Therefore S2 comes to 183.8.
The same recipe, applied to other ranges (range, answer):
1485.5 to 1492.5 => 272.3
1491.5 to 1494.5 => 243.2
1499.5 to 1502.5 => 170.2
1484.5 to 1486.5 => 373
